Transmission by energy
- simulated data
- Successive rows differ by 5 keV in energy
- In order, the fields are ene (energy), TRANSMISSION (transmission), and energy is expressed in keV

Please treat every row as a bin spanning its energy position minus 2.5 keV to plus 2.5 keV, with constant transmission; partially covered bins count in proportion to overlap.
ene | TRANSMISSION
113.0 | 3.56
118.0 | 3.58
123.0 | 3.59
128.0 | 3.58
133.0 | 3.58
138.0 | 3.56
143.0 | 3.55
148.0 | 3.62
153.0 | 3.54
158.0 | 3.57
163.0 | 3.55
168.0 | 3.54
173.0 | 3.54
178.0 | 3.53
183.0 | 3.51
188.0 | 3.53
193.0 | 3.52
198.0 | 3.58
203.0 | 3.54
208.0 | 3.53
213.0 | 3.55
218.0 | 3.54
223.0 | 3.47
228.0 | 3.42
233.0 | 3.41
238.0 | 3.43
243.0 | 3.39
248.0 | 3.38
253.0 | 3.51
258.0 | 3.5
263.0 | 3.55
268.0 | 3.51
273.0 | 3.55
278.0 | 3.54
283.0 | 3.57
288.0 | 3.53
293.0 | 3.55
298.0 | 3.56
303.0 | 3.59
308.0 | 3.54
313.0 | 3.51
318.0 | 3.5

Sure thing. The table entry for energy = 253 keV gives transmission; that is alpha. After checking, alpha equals 3.51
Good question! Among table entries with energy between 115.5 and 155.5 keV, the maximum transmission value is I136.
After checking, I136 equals 3.62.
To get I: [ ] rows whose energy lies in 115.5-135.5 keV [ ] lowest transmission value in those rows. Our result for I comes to 3.58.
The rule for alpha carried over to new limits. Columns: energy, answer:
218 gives 3.54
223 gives 3.47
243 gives 3.39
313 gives 3.51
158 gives 3.57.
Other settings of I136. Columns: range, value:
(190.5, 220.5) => 3.58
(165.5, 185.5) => 3.54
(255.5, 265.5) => 3.55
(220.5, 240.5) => 3.47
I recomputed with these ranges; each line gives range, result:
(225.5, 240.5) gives 3.41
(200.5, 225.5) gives 3.47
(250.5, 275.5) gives 3.5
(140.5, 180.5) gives 3.53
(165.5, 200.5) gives 3.51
